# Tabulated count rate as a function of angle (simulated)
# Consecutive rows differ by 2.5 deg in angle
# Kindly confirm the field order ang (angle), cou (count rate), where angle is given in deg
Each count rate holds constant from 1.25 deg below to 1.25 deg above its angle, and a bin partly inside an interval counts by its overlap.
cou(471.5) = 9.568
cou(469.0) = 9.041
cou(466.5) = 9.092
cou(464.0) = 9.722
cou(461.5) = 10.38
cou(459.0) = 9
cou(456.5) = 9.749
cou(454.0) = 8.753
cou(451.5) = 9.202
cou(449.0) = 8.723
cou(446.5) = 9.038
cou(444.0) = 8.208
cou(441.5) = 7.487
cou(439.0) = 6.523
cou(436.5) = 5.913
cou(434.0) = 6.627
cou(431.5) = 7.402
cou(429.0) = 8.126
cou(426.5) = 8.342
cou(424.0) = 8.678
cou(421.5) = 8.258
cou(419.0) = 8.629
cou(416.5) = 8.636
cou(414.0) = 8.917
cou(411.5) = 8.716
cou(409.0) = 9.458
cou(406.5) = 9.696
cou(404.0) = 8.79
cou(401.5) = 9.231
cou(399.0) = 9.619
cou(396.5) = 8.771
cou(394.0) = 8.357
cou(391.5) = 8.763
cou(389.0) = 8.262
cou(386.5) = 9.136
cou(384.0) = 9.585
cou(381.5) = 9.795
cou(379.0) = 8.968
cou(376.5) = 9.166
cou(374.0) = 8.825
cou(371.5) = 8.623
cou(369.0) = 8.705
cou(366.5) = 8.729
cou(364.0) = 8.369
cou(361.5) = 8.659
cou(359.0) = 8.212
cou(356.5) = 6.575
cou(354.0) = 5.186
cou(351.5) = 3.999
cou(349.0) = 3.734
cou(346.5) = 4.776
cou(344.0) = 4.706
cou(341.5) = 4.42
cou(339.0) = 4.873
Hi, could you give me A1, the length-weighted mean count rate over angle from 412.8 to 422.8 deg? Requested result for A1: 8.61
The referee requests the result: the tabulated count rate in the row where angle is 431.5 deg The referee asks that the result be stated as 7.402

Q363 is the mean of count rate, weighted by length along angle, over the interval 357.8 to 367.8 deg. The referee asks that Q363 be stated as 8.49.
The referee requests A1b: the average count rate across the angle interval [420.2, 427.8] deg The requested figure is 8.43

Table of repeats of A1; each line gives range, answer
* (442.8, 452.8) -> 8.8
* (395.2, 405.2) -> 9.1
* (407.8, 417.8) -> 8.93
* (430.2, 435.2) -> 7.03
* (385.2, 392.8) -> 8.72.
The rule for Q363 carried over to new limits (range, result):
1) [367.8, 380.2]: 8.86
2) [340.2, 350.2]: 4.41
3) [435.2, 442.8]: 6.65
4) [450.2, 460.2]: 9.17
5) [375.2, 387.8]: 9.32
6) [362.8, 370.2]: 8.6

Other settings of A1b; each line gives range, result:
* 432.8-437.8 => 6.27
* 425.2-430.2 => 8.24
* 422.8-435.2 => 7.84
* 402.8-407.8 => 9.25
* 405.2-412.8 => 9.28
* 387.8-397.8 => 8.55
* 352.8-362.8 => 7.17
